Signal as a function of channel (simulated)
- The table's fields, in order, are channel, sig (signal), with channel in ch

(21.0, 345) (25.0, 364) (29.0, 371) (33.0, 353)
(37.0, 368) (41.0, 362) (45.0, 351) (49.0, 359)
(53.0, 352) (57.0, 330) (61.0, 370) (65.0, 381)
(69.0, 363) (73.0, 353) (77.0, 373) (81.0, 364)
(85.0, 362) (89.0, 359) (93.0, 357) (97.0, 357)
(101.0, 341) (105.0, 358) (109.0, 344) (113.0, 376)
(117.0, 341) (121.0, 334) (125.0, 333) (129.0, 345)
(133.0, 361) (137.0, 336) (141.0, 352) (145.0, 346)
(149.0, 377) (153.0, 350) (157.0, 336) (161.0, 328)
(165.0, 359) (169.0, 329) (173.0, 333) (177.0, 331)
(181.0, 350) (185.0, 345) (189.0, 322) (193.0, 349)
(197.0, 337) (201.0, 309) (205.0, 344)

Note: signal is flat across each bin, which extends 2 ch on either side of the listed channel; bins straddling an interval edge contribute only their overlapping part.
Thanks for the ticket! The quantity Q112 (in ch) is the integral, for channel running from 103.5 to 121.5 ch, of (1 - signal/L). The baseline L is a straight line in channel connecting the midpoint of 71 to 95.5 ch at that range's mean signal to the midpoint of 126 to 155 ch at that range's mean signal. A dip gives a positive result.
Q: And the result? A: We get 0.23 ch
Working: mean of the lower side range 361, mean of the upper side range 352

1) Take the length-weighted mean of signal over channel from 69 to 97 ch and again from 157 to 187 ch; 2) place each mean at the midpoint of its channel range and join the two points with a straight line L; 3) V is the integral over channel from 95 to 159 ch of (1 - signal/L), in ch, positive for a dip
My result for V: 0.2 ch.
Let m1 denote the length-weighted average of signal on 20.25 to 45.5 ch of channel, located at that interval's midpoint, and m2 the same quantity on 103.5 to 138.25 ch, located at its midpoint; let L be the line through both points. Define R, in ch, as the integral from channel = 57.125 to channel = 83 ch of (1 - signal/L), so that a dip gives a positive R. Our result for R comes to -0.7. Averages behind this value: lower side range 360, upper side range 348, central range 365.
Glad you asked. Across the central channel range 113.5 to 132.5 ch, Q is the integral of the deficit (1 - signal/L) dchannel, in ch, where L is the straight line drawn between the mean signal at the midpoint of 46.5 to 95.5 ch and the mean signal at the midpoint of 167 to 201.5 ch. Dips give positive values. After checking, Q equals 0.30 ch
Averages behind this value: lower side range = 360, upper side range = 335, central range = 343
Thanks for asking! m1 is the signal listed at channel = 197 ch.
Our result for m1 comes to 337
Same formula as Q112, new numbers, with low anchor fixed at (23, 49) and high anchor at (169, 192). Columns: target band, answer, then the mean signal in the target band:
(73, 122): -0.73 ch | 356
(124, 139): 0.01 ch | 344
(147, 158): -0.48 ch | 356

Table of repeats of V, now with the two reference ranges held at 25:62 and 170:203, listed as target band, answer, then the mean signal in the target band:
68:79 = -0.3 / 363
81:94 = -0.4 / 360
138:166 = -0.7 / 349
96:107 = -0.1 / 352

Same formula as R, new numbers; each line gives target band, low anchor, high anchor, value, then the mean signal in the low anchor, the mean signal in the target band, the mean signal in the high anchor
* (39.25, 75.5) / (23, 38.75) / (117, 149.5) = 0.1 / 364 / 358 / 346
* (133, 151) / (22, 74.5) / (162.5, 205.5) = -0.5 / 360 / 354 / 337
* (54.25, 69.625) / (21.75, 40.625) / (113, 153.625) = -0.1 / 363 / 360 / 349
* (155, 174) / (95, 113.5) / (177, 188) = 0.4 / 354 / 337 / 342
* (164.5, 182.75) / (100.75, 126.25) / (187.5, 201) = -0.1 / 348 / 339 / 333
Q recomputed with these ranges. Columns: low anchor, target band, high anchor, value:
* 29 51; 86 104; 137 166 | 0.00 ch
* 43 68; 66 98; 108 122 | -0.68 ch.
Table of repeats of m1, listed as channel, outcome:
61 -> 370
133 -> 361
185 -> 345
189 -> 322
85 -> 362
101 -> 341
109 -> 344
